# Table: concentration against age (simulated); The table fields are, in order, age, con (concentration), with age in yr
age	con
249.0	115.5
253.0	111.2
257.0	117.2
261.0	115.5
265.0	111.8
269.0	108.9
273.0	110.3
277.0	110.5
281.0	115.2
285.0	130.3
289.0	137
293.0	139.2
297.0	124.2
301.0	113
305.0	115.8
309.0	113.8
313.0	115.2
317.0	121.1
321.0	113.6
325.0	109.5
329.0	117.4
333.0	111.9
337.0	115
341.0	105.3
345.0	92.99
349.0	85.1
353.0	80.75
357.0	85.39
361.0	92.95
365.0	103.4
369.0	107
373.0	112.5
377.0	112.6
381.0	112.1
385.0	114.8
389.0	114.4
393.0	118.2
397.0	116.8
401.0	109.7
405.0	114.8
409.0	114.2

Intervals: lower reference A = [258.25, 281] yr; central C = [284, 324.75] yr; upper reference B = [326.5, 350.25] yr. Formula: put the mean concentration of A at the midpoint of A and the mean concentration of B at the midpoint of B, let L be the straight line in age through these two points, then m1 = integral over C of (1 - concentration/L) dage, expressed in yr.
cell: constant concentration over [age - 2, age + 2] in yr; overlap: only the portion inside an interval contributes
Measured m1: -4.8 yr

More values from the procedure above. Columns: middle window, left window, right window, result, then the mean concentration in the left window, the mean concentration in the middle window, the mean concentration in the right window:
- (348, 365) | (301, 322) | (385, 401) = 4.0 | 116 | 88.1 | 115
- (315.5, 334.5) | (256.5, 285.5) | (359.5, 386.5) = -0.6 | 114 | 115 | 108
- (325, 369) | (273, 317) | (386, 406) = 6.7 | 121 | 99.9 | 115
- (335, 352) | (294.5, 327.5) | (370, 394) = 2.4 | 116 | 98.5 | 114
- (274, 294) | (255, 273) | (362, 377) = -2.3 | 113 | 125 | 107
